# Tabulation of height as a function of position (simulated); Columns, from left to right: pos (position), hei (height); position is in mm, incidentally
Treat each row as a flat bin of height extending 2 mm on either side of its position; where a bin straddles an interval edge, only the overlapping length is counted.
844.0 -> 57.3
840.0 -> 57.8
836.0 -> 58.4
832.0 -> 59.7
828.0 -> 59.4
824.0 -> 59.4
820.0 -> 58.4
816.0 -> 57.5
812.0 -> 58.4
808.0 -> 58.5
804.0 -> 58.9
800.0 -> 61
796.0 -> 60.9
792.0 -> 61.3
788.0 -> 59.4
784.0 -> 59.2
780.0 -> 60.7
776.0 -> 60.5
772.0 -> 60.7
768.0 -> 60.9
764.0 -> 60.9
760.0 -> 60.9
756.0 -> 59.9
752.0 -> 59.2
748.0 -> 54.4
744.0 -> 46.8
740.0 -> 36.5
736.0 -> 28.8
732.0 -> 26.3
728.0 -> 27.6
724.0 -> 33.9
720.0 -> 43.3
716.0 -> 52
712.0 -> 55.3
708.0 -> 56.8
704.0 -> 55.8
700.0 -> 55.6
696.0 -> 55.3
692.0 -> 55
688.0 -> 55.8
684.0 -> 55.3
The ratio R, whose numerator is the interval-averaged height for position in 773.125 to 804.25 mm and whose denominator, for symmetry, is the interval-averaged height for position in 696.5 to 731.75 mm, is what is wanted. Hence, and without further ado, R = 1.3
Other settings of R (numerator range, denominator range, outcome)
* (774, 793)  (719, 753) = 1.54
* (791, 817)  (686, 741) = 1.30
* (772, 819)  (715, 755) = 1.45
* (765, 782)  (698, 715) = 1.09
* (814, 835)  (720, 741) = 1.87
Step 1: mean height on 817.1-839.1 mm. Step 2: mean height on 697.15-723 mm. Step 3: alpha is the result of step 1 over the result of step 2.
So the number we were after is 1.12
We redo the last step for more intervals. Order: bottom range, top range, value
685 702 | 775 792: 1.08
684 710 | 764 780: 1.09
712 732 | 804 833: 1.49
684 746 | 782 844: 1.29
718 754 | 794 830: 1.49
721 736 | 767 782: 2.01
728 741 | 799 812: 2.00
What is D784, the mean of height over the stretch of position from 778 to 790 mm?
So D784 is 59.8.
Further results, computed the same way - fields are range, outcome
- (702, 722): 52.6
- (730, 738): 27.6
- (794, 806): 60.3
